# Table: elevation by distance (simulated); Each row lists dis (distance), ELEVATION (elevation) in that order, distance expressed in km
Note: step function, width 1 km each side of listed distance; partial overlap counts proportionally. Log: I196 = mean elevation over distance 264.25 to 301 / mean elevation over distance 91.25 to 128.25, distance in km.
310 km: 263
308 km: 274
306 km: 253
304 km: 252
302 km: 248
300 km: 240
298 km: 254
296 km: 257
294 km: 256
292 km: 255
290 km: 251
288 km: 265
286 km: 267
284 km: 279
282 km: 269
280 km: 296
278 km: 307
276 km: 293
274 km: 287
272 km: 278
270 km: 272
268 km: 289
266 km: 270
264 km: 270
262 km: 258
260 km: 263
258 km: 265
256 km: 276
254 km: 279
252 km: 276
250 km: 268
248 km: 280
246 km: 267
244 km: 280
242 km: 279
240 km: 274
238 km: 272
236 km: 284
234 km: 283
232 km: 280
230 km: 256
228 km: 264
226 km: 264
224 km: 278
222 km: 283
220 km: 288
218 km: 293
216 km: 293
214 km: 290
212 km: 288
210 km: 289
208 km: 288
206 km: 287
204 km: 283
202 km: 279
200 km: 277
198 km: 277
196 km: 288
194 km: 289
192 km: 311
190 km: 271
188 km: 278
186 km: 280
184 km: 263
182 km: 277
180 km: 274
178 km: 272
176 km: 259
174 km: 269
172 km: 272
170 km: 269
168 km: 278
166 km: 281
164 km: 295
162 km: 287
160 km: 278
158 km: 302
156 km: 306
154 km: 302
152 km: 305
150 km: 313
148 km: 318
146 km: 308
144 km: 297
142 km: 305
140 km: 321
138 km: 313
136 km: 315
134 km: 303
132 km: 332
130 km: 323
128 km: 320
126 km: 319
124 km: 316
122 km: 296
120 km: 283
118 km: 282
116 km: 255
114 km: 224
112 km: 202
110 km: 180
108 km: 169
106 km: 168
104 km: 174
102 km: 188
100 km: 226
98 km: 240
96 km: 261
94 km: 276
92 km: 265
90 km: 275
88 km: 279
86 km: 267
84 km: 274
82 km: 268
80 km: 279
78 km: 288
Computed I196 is 1.12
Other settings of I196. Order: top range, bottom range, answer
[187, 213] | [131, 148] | 0.91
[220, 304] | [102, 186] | 0.98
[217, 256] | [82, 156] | 1.01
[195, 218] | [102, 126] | 1.22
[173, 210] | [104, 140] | 1.04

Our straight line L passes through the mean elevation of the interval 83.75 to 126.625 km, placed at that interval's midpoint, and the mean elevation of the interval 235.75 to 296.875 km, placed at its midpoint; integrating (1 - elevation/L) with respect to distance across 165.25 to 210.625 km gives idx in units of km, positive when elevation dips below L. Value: -3.30 km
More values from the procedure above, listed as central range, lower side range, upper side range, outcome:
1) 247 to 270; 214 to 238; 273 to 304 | 0.08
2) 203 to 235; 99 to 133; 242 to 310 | -2.31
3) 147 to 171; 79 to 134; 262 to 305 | -3.06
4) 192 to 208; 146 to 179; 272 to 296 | -0.05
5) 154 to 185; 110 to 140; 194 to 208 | 0.63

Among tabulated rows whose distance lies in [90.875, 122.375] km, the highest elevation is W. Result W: 296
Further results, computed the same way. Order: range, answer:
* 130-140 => 332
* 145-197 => 318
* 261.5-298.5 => 307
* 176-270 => 311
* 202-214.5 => 290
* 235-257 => 284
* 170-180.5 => 274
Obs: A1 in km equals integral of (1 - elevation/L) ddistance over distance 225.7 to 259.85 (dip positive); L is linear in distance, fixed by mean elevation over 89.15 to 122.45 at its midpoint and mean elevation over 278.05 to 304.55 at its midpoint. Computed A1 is -2.5 km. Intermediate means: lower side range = 232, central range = 273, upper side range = 262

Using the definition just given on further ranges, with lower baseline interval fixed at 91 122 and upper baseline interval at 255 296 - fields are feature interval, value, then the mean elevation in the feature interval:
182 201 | -2.3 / 281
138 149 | -3.3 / 310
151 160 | -2.2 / 301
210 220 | -1.3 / 290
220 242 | -1.1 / 275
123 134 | -4.0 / 320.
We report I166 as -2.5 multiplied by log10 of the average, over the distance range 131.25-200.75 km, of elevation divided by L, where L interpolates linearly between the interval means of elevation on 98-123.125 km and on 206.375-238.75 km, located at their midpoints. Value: -0.16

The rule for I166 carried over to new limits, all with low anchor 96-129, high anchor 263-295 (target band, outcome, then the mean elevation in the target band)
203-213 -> -0.11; 287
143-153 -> -0.24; 308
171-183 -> -0.07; 270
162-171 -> -0.12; 281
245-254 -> -0.02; 273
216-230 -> -0.06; 278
